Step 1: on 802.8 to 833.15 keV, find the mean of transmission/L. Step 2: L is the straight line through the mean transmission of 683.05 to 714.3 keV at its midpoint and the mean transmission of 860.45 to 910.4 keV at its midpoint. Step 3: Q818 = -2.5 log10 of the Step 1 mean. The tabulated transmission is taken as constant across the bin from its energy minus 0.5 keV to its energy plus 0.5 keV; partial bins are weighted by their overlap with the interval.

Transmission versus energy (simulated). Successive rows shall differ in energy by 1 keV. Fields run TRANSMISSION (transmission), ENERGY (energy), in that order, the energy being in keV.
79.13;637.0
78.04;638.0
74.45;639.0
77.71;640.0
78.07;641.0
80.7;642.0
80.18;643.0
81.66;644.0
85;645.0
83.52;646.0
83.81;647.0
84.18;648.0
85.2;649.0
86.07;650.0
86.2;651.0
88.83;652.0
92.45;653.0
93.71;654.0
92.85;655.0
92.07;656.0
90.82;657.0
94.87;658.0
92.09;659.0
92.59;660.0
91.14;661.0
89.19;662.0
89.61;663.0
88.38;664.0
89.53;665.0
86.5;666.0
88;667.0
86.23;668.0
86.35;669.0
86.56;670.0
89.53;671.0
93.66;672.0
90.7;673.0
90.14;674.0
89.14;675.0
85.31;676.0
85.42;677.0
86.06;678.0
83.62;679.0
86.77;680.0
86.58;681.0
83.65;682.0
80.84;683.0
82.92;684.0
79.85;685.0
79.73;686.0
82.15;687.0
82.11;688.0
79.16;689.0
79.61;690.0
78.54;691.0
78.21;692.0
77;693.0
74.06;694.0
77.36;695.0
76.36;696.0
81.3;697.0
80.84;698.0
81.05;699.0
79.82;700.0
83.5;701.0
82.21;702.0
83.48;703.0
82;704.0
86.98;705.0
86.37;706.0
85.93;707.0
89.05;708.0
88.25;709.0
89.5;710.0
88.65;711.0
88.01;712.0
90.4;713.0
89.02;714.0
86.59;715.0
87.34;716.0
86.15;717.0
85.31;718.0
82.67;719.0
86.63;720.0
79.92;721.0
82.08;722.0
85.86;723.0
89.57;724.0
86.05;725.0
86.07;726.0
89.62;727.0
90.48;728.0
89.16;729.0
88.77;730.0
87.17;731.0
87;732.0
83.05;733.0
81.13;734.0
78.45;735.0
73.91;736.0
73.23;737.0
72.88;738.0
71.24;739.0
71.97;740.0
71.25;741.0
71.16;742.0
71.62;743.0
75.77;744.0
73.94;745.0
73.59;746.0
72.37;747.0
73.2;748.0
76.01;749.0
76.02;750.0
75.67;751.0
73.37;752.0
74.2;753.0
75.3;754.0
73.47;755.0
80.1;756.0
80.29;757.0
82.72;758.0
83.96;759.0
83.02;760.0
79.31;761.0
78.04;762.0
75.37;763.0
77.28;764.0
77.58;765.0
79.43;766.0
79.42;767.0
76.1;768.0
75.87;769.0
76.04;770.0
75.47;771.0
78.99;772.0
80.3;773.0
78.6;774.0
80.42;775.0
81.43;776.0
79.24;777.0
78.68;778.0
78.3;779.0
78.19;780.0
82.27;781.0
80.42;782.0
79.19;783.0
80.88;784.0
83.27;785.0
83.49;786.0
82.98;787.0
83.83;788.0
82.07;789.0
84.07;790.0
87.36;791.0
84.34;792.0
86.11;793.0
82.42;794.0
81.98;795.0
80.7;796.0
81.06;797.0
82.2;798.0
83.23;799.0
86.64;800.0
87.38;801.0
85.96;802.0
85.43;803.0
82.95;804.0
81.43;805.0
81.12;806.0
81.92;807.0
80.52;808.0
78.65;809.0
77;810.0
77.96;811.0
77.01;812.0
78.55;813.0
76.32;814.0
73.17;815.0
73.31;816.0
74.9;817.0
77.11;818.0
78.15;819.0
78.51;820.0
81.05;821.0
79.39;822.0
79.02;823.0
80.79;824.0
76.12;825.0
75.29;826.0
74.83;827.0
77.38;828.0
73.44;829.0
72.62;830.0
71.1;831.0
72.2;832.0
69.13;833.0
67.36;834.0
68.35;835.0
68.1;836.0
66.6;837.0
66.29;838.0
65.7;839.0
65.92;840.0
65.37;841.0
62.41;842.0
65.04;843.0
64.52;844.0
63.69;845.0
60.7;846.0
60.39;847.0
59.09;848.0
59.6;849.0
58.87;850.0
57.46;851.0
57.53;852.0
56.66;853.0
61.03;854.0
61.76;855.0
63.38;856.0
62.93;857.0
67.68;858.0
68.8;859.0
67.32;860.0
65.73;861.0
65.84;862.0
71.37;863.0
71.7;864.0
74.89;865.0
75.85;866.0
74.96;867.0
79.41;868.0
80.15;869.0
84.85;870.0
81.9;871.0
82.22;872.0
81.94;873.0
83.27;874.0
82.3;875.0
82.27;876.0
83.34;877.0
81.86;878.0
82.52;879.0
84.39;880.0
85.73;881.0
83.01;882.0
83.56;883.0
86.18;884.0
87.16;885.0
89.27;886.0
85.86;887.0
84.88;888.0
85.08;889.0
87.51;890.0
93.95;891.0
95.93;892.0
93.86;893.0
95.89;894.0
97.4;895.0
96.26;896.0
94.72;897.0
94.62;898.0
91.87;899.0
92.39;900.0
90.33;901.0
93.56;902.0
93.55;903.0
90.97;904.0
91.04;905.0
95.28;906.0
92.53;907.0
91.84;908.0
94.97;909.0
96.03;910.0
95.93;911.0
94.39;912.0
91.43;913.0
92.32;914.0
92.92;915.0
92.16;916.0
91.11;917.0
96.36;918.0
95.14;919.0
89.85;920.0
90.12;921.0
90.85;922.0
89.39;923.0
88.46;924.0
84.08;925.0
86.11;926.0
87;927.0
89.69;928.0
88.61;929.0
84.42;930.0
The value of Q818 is 0.101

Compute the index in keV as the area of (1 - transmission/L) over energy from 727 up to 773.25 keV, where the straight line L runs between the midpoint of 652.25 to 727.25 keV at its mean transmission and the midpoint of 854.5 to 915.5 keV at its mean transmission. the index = 4.1 keV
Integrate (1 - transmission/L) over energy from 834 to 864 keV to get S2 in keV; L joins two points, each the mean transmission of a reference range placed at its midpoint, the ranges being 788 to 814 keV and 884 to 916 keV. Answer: 8.0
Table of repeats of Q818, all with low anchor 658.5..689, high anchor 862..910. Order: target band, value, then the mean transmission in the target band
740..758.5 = 0.158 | 74.9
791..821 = 0.078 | 80.7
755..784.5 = 0.099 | 79.1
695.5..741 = 0.037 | 83.8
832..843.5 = 0.285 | 66.6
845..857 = 0.399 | 60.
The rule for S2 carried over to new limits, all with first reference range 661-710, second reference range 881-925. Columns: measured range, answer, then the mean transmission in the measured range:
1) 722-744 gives 1.3 keV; 80.8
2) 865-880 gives 1.6 keV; 81.1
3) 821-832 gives 1.6 keV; 76.1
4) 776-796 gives 1.3 keV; 82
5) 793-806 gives 0.7 keV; 83.5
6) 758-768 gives 0.9 keV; 79.3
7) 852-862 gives 2.9 keV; 63.7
